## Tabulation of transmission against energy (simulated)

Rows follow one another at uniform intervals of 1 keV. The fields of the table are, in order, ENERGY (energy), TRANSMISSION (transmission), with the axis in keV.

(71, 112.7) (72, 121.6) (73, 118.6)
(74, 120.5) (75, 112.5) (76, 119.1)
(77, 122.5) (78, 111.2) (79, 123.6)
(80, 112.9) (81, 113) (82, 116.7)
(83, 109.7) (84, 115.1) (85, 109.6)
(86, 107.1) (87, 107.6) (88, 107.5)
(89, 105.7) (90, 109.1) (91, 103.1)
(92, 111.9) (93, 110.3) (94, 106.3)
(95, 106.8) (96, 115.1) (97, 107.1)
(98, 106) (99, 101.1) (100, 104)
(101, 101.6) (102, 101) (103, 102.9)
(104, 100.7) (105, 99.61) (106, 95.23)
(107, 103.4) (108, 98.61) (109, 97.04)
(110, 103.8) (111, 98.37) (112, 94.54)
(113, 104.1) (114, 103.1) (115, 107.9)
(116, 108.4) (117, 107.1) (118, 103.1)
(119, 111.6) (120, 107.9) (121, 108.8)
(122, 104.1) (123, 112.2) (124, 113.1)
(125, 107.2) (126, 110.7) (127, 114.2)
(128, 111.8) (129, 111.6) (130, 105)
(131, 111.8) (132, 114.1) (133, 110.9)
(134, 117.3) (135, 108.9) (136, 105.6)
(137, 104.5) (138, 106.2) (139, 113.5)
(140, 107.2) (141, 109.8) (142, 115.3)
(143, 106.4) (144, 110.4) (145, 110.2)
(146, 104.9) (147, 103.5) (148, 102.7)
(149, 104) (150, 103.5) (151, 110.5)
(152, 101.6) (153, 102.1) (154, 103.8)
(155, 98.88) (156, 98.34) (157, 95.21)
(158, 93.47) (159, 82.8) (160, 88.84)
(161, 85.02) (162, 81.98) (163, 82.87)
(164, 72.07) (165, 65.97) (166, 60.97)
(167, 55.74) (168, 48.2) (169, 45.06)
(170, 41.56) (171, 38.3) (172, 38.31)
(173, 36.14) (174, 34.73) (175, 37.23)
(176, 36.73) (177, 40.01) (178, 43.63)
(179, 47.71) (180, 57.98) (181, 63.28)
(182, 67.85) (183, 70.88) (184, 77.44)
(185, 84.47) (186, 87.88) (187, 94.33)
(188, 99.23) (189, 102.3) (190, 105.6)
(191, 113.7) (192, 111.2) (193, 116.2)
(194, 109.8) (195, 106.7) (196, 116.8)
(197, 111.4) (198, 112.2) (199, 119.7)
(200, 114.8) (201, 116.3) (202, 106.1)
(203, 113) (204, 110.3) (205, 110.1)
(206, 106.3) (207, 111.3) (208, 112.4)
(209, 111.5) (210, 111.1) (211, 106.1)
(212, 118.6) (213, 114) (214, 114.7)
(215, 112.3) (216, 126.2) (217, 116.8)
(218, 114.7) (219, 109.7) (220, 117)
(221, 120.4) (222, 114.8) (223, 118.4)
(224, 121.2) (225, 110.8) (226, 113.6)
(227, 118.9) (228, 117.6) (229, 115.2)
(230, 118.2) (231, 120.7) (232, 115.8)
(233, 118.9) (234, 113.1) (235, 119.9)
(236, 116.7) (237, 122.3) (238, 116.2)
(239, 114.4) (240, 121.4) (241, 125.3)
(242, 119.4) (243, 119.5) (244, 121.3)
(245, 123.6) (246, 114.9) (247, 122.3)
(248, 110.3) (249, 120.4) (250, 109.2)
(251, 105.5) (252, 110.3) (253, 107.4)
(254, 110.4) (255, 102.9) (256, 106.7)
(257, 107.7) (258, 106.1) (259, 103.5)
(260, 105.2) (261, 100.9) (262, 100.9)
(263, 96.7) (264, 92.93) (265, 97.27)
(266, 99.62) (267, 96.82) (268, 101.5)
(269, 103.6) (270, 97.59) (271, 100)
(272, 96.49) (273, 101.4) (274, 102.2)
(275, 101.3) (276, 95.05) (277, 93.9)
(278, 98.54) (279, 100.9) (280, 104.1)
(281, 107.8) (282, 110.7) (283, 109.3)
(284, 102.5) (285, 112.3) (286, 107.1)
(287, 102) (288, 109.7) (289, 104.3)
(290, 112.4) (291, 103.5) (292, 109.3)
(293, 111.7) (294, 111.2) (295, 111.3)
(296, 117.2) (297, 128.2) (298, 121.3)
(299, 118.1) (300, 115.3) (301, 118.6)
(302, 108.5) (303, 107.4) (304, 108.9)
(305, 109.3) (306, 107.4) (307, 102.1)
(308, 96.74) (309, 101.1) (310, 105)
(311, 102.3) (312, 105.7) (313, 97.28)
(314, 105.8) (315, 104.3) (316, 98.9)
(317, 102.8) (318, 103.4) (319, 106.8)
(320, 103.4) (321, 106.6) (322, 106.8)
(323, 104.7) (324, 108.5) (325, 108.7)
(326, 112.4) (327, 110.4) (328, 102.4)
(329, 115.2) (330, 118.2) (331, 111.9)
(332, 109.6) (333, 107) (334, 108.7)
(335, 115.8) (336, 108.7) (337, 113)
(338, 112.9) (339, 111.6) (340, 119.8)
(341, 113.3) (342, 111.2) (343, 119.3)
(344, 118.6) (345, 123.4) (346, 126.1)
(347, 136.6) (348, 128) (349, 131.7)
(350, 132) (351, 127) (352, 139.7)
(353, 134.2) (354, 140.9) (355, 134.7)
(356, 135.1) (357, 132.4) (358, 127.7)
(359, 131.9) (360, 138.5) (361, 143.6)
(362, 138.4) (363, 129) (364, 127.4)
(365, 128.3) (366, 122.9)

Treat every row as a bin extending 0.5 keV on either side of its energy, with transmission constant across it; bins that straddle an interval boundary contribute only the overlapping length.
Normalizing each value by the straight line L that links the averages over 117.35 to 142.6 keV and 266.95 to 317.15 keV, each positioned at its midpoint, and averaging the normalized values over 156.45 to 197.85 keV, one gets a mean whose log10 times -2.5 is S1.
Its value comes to 0.41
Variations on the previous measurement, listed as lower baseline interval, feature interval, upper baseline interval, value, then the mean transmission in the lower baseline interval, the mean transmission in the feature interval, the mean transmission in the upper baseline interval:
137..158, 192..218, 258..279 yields -0.11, 105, 113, 99.5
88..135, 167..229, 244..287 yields 0.13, 106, 93.7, 105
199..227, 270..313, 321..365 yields 0.11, 114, 107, 121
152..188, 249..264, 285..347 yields -0.13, 68.3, 105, 110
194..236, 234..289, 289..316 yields 0.04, 115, 108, 109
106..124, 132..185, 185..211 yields 0.28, 104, 82.1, 109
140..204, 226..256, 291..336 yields -0.19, 86.3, 116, 109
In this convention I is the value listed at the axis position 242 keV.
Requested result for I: 119.4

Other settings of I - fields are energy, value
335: 115.8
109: 97.04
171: 38.3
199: 119.7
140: 107.2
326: 112.4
